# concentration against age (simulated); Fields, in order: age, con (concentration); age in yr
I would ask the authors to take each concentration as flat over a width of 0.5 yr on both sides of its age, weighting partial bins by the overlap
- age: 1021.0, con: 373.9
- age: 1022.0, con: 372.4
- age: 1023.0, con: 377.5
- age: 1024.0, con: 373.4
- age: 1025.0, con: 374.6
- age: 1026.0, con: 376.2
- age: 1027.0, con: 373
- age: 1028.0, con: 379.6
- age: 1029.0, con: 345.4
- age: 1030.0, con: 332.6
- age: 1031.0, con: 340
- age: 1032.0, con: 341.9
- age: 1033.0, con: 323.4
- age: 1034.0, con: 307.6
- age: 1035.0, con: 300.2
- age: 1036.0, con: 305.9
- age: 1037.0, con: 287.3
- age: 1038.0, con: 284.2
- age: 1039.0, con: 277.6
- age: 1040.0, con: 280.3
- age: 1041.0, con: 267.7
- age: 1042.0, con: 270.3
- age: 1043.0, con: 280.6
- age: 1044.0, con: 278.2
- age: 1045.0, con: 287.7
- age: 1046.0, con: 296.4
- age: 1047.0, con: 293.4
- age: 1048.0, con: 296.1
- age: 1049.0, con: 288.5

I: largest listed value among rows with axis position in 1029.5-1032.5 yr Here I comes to 341.9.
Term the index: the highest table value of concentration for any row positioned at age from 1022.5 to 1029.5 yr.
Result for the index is 379.6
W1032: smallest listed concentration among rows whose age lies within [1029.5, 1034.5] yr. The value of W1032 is 307.6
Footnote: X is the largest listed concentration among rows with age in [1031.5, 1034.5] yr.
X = 341.9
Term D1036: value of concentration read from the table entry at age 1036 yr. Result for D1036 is 305.9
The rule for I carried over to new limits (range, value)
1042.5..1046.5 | 296.4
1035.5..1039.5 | 305.9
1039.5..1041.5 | 280.3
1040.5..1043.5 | 280.6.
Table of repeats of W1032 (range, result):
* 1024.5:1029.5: 345.4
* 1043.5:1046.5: 278.2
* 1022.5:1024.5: 373.4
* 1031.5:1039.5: 277.6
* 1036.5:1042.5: 267.7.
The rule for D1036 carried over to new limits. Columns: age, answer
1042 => 270.3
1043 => 280.6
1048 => 296.1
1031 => 340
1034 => 307.6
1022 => 372.4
